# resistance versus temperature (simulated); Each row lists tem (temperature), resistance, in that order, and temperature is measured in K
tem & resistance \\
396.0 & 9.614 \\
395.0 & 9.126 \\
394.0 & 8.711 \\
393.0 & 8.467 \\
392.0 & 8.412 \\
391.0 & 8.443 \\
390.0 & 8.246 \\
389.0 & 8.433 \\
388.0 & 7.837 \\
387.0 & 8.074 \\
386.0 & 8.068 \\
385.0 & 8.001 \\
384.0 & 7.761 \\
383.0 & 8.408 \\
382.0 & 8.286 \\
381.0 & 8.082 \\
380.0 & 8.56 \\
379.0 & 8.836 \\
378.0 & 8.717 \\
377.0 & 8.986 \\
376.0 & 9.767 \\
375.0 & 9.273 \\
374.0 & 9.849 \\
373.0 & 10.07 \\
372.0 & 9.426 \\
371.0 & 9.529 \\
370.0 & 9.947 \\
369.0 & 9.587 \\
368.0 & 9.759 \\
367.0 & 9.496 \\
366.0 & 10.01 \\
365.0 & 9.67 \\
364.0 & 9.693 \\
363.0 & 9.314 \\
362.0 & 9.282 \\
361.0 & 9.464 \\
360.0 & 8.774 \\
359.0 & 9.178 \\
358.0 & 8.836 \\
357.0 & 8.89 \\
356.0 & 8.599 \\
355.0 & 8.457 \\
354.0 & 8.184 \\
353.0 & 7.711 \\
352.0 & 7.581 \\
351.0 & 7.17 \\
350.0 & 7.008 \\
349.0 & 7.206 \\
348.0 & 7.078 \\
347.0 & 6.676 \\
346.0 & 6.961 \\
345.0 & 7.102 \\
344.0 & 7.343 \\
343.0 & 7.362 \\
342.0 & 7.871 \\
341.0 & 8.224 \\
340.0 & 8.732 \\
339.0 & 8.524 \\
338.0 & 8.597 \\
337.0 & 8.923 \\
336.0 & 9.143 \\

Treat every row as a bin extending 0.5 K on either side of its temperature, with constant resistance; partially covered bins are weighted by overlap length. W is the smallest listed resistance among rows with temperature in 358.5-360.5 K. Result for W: 8.774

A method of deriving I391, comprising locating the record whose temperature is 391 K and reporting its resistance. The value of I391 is 8.443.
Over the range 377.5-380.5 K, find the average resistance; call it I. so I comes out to 8.7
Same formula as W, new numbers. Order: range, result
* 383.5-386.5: 7.761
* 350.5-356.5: 7.17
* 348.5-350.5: 7.008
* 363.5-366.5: 9.67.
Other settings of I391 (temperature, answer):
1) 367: 9.496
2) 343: 7.362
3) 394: 8.711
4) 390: 8.246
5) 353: 7.711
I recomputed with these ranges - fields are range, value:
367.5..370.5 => 9.76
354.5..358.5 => 8.7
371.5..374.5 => 9.78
